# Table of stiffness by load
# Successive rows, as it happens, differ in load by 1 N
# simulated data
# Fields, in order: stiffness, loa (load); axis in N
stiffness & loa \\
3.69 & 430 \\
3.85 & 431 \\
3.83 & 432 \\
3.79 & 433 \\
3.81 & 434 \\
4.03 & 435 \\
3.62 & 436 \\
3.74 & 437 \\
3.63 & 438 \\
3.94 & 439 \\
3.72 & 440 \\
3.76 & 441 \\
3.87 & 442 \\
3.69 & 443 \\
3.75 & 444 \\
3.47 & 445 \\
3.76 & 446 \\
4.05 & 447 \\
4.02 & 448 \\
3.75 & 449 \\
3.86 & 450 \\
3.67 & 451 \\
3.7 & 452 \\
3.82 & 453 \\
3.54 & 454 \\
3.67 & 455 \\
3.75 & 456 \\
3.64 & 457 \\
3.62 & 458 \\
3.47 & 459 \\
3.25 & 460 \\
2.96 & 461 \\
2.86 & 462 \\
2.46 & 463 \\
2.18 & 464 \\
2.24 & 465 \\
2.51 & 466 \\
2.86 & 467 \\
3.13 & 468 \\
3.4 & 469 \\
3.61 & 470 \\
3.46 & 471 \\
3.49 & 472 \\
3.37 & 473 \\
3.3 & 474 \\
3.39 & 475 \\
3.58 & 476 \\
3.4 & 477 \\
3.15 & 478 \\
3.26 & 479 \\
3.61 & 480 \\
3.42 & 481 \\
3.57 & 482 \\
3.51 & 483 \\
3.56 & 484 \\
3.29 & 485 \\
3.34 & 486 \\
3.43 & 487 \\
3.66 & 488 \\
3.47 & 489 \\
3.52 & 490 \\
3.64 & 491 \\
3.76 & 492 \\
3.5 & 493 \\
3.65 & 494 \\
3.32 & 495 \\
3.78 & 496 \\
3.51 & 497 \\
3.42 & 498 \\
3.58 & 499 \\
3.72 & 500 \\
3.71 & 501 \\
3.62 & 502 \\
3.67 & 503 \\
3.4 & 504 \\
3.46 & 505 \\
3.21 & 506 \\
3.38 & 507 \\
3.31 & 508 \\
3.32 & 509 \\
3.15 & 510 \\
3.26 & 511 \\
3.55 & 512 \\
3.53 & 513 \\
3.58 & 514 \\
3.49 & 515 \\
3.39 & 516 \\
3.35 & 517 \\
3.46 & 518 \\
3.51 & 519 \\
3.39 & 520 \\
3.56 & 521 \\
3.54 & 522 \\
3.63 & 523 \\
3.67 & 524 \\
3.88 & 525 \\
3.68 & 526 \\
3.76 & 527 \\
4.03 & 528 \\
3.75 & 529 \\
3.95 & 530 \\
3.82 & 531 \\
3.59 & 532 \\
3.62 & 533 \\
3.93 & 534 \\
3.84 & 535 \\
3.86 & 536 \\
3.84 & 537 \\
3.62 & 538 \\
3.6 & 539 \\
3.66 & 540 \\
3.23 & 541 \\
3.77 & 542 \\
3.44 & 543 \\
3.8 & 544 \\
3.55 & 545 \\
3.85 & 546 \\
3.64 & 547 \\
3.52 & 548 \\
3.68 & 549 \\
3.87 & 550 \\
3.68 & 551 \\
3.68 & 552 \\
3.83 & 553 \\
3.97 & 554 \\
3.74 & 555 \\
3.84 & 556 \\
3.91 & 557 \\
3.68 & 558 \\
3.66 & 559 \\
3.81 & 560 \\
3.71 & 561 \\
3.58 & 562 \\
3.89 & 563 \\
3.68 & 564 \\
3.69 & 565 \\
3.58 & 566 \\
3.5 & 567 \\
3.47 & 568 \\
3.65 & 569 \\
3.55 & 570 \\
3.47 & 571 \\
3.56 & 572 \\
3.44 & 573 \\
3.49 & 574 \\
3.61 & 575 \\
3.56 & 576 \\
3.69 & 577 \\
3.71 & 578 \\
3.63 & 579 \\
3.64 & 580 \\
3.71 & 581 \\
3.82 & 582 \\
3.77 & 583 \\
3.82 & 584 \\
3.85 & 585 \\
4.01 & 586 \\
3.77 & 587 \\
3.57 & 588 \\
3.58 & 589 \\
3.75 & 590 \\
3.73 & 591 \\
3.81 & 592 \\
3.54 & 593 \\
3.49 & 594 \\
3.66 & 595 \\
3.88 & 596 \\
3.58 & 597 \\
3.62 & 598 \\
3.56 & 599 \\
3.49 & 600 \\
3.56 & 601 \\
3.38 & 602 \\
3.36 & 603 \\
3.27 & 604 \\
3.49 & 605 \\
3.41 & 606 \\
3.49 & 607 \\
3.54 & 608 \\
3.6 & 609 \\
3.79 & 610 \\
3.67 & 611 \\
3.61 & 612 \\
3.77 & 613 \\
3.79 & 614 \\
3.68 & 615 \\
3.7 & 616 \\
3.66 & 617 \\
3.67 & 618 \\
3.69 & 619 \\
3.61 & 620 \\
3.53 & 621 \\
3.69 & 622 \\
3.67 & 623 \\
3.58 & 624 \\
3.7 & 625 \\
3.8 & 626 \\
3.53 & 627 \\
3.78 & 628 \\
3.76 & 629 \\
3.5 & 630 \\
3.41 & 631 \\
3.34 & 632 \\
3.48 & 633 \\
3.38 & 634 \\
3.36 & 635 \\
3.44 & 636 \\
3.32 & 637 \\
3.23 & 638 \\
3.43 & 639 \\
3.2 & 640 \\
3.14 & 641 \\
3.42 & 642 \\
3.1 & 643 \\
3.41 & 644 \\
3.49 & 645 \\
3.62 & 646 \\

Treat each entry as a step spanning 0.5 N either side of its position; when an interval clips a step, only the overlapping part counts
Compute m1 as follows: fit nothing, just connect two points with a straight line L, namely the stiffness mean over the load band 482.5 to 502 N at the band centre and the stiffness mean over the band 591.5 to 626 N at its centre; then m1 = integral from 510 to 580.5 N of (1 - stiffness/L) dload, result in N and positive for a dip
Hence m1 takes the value -1.4 N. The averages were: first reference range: 3.55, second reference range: 3.61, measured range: 3.65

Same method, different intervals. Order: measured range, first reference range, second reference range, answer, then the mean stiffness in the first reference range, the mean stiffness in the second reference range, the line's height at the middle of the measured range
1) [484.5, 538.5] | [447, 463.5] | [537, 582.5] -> 0.4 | 3.52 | 3.66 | 3.6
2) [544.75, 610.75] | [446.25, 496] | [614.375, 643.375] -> -3.3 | 3.41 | 3.51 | 3.48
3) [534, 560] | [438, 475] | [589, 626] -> -1.3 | 3.44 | 3.61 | 3.54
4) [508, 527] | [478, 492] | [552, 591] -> 0.3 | 3.48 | 3.69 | 3.56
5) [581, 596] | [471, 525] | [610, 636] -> -0.6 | 3.48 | 3.61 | 3.58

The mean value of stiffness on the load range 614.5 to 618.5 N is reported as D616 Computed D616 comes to 3.68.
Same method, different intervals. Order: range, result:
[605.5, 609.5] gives 3.51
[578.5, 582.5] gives 3.7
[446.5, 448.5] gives 4.04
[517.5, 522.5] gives 3.49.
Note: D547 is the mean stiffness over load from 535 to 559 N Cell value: 3.71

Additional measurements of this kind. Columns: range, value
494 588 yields 3.63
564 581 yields 3.58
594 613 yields 3.56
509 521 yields 3.43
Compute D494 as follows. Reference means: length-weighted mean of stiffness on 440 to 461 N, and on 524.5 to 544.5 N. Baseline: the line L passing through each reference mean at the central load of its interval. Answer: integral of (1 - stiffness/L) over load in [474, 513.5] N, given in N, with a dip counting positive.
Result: 2.5 N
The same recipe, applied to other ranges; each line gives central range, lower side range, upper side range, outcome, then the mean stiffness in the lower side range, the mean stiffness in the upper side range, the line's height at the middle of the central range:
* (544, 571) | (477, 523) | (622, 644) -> -1.8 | 3.48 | 3.46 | 3.47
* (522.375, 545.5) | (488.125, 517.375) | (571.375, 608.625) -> -1.2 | 3.49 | 3.62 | 3.54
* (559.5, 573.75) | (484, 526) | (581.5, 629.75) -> -0.1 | 3.51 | 3.65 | 3.59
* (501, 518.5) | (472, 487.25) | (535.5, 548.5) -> 0.5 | 3.41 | 3.64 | 3.53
